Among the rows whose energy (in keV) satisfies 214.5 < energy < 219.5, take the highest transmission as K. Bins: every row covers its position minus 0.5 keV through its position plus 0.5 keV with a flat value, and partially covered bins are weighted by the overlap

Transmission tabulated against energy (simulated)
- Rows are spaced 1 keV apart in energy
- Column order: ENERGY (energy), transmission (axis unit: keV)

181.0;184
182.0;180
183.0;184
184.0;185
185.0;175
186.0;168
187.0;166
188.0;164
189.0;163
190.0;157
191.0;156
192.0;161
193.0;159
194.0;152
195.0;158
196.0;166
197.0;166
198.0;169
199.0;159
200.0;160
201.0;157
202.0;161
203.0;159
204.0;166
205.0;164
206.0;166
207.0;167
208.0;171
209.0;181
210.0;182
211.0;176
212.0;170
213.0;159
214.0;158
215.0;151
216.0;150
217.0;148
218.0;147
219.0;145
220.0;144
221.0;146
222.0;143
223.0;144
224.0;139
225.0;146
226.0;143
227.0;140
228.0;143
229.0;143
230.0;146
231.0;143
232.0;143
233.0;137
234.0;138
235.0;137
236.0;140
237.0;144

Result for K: 151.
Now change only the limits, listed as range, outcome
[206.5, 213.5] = 182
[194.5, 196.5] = 166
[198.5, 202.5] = 161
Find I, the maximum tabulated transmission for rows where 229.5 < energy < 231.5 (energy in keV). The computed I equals 146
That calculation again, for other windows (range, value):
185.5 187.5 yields 168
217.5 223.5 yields 147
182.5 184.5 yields 185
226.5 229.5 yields 143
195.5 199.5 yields 169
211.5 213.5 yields 170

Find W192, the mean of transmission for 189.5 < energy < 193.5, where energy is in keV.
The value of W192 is 158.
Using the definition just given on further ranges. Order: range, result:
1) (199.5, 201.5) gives 158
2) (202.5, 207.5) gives 164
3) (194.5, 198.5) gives 165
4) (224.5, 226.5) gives 144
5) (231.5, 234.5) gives 139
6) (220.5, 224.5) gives 143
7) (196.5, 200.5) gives 164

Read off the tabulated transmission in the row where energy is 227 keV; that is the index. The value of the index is 140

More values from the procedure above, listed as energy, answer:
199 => 159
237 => 144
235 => 137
